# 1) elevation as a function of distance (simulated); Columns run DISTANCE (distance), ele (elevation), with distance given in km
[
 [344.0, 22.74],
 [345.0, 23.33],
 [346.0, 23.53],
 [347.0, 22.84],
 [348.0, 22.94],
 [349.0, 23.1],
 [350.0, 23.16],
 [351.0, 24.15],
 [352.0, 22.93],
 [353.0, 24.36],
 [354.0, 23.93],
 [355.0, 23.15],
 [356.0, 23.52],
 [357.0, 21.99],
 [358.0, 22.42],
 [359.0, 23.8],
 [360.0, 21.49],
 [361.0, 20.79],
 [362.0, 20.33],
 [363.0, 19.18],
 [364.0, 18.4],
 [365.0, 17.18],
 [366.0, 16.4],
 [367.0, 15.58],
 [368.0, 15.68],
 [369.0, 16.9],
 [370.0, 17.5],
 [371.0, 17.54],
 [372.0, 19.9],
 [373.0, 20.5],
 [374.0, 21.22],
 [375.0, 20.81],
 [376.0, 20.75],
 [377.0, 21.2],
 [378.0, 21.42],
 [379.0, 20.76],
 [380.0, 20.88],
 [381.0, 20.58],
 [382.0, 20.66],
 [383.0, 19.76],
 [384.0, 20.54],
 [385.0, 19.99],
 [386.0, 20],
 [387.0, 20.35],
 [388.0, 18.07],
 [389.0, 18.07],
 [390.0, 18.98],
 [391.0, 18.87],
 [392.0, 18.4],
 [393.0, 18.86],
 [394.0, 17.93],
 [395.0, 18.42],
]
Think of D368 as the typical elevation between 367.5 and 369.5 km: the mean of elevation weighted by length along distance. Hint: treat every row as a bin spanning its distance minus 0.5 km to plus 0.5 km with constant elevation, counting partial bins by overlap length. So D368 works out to 16.3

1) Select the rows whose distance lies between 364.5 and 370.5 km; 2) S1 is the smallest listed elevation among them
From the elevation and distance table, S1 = 15.58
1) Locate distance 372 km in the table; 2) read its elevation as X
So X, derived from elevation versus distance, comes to 19.9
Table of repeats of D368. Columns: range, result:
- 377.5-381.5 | 20.9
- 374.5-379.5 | 21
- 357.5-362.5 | 21.8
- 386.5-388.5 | 19.2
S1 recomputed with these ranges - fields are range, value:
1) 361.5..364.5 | 18.4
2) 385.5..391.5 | 18.07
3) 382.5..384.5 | 19.76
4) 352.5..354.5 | 23.93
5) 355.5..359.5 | 21.99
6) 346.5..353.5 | 22.84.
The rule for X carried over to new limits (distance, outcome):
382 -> 20.66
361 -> 20.79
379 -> 20.76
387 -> 20.35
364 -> 18.4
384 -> 20.54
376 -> 20.75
